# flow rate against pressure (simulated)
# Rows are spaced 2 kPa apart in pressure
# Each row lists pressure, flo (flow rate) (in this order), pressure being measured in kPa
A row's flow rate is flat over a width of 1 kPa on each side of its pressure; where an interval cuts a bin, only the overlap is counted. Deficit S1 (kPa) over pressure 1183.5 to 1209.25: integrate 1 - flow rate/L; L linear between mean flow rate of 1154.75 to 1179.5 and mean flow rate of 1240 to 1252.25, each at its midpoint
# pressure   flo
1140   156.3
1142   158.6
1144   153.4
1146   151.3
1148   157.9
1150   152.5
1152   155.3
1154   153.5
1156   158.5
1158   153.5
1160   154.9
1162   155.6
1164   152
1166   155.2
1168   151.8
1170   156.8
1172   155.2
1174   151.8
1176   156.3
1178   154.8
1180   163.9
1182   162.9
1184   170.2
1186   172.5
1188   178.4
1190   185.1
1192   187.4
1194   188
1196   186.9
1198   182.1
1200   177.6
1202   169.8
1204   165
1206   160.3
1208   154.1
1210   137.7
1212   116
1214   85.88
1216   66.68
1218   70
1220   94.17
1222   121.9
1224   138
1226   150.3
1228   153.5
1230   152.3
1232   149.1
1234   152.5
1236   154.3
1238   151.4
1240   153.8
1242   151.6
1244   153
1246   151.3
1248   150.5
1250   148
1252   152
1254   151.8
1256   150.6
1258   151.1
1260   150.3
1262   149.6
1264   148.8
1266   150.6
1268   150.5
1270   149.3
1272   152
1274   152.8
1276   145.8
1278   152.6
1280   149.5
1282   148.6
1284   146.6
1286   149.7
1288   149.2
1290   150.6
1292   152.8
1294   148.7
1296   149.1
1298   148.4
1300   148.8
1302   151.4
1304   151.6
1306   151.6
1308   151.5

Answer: -3.59 kPa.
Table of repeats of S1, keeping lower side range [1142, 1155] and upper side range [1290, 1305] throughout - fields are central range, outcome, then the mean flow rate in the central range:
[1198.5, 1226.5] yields 4.2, 130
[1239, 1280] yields 0.1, 151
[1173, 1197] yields -2.9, 172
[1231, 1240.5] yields 0.0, 152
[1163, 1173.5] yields 0.0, 154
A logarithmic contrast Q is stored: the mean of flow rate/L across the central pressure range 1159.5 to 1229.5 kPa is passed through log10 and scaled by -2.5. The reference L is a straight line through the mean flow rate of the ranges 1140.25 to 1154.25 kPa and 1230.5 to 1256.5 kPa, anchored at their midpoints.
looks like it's 0.02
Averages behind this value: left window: 155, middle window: 151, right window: 152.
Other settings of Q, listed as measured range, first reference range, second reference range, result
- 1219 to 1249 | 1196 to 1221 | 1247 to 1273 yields -0.02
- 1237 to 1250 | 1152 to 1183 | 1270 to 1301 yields 0.00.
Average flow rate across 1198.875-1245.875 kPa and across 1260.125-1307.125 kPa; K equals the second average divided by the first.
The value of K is 1.08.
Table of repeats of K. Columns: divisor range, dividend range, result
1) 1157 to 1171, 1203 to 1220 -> 0.76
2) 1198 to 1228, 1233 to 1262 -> 1.15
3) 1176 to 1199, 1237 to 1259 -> 0.87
